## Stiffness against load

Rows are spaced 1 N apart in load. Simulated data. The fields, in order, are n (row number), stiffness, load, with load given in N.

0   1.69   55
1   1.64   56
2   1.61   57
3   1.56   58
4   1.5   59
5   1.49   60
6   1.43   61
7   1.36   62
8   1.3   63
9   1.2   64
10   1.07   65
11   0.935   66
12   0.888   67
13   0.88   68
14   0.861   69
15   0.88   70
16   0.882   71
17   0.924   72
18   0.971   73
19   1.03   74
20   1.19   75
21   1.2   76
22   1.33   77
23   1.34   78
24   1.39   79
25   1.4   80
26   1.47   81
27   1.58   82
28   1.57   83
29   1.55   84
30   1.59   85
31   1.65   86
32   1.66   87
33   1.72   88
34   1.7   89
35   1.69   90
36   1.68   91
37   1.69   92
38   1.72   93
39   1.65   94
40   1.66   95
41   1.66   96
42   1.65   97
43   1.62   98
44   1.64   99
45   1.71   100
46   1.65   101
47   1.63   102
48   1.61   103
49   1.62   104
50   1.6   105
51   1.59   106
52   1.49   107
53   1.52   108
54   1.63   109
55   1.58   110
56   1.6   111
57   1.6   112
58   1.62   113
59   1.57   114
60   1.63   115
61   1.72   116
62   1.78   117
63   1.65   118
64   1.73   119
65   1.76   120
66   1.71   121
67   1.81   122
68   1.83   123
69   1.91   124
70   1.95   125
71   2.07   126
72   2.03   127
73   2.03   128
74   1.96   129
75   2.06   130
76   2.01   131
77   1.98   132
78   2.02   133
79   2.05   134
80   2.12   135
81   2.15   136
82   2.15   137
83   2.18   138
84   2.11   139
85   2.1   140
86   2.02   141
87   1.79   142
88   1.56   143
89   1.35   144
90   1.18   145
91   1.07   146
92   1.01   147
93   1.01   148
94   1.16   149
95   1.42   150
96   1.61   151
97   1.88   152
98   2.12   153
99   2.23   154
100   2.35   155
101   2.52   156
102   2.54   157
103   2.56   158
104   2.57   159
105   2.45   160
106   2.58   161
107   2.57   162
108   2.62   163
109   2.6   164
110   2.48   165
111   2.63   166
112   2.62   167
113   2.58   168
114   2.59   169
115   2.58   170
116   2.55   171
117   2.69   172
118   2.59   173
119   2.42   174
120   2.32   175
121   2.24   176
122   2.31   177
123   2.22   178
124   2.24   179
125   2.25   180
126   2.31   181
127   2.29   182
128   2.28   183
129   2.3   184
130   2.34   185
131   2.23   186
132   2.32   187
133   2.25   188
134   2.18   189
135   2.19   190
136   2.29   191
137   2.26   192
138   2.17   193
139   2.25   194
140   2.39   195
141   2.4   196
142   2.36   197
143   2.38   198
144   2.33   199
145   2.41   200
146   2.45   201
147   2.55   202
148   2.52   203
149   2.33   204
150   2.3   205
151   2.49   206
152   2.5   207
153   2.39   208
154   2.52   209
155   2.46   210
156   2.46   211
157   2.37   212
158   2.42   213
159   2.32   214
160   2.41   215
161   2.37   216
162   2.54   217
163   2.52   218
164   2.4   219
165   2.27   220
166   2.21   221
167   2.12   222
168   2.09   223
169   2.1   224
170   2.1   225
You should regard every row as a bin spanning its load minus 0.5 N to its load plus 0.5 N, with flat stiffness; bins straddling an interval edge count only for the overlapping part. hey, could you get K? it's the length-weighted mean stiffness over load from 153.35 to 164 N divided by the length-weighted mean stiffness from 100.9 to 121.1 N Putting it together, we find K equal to 1.53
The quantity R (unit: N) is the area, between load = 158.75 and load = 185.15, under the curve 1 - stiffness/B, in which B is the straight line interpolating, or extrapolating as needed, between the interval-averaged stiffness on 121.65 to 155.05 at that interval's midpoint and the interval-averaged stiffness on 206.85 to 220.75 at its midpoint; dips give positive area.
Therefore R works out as -4.7 N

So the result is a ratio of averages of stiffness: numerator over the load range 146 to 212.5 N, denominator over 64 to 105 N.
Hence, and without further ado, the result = 1.6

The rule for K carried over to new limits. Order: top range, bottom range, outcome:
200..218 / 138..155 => 1.49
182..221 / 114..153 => 1.33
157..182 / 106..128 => 1.44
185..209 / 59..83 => 1.98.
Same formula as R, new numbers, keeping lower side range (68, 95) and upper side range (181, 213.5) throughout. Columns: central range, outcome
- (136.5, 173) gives -1.9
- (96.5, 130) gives -1.2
